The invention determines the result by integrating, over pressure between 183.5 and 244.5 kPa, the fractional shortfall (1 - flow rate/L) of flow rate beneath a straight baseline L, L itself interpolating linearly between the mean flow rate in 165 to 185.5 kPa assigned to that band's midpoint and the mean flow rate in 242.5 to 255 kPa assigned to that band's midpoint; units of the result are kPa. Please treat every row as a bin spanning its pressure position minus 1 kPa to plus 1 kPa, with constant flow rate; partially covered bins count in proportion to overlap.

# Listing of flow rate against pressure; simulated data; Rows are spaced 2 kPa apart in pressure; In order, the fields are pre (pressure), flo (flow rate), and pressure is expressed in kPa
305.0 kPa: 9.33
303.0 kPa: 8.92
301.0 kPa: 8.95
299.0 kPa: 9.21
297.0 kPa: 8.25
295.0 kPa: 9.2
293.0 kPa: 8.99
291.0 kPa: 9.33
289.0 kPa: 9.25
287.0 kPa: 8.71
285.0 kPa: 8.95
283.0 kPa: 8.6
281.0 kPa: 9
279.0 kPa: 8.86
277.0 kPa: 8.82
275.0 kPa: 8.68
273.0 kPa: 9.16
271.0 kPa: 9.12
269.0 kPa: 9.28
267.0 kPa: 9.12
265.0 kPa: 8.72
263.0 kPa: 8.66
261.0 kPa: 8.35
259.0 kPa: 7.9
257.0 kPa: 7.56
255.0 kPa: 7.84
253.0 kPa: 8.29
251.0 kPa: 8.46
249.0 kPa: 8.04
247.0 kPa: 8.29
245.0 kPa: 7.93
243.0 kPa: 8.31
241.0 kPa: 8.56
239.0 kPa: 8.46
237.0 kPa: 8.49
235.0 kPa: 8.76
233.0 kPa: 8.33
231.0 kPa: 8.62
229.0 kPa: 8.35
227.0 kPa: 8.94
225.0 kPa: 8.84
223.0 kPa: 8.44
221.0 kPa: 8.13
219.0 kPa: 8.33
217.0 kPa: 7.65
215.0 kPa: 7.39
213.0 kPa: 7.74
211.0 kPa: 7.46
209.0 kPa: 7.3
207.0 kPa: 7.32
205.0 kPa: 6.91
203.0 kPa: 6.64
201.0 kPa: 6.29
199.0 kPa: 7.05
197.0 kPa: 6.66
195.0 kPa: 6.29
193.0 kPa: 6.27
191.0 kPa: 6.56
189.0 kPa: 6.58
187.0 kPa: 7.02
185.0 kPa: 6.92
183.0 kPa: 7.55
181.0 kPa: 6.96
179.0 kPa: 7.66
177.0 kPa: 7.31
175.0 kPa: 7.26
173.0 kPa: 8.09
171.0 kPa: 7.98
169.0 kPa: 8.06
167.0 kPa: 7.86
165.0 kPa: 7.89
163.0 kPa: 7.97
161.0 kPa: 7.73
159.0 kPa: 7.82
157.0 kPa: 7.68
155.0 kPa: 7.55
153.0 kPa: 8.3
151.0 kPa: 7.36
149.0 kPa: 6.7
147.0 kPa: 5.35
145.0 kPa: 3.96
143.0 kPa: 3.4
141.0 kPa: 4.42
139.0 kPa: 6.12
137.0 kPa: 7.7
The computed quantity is 2.3 kPa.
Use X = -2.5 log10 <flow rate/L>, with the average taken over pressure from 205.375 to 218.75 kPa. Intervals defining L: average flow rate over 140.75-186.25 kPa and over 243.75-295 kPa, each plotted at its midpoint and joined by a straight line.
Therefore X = 0.043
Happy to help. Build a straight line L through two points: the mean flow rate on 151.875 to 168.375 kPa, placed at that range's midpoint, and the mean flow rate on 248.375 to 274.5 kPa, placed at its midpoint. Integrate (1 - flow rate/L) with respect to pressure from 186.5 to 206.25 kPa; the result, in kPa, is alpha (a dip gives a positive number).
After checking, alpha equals 3.6 kPa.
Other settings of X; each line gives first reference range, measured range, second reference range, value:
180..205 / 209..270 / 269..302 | -0.06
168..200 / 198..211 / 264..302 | 0.08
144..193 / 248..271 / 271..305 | 0.02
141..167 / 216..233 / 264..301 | -0.06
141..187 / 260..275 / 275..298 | -0.04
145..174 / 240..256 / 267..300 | 0.04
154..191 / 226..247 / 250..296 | -0.02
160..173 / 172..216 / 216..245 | 0.16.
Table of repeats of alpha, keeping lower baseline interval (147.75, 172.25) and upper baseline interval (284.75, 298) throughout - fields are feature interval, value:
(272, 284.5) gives 0.0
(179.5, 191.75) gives 1.5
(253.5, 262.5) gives 0.7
